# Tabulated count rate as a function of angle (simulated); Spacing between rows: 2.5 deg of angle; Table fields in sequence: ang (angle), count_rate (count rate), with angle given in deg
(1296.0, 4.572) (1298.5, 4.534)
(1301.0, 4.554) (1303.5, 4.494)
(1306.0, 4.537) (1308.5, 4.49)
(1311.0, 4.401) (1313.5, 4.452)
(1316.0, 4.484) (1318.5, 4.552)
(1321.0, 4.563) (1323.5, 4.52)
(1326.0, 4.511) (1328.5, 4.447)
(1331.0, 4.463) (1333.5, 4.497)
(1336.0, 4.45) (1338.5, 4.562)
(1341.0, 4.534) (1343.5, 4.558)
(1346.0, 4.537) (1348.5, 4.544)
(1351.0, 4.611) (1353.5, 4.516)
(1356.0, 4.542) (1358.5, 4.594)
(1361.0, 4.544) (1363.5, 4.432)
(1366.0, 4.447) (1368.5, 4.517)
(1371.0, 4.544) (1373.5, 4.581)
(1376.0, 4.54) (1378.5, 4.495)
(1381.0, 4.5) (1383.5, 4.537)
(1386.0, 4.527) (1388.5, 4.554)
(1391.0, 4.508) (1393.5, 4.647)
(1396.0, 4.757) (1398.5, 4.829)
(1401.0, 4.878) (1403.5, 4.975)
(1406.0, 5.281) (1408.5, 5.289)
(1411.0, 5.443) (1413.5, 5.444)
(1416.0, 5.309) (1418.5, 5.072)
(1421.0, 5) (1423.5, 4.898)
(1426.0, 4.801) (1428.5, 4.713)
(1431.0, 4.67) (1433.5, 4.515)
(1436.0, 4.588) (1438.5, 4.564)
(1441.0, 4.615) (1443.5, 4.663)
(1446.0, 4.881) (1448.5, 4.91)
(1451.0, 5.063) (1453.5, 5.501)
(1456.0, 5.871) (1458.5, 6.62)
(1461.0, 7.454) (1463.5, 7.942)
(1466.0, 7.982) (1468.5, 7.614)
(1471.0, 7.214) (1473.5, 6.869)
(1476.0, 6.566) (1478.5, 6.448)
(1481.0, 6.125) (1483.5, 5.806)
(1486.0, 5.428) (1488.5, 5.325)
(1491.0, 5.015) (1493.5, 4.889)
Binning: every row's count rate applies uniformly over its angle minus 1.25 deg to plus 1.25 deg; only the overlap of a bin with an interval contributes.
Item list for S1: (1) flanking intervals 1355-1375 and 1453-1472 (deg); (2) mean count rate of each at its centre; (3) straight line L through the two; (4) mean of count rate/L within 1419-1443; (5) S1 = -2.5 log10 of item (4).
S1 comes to 0.30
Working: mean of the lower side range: 4.53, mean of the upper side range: 7.08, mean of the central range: 4.72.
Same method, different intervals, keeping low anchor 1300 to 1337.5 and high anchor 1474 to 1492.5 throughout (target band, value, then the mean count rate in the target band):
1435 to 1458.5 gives 0.10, 5.05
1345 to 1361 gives 0.05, 4.56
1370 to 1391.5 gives 0.11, 4.53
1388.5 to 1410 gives 0.06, 4.88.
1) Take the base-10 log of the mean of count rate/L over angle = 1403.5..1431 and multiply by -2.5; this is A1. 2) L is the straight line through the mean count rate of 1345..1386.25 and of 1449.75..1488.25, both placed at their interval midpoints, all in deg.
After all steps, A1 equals 0.087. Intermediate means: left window 4.53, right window 6.53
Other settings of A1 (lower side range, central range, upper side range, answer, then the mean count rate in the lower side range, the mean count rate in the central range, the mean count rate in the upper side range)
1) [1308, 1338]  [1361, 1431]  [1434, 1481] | 0.12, 4.49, 4.79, 6.05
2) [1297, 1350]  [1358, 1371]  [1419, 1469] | 0.08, 4.51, 4.51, 5.51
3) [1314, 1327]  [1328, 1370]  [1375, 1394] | 0.00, 4.52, 4.52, 4.53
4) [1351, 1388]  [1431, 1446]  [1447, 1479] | 0.30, 4.53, 4.62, 6.61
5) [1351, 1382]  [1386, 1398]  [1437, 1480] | 0.08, 4.52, 4.62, 6.15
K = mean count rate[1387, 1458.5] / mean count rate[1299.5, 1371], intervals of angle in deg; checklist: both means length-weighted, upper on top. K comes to 1.1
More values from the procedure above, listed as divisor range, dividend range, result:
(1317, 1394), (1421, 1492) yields 1.27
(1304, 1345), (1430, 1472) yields 1.29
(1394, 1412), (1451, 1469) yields 1.36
